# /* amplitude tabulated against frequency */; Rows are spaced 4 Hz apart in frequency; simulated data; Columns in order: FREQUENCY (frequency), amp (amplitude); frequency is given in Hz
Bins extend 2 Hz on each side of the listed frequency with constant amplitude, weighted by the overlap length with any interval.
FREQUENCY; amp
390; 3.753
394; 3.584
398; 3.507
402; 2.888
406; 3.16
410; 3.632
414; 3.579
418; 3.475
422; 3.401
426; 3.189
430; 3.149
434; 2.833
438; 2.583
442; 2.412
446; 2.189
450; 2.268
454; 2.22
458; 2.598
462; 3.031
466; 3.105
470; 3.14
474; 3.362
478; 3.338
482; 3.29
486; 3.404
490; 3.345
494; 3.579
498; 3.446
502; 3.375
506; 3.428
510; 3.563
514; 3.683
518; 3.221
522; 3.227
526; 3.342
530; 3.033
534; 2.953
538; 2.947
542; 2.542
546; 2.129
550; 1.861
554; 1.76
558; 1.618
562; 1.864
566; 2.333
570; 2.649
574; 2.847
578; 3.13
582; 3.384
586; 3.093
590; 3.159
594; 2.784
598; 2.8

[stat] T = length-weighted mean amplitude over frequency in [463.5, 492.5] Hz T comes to 3.28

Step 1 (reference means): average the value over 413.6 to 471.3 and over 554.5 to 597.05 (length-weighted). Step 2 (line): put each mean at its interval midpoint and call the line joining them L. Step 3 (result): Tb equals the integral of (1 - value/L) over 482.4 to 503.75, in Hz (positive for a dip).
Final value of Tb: -4.9 Hz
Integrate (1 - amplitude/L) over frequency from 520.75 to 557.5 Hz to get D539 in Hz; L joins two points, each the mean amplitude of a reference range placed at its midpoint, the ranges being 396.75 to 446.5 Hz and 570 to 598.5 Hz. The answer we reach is 5.4 Hz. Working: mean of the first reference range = 3.1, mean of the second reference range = 3.01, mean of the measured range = 2.59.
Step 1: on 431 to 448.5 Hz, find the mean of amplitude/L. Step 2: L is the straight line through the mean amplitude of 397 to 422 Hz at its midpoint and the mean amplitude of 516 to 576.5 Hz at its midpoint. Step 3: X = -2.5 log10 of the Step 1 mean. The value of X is 0.25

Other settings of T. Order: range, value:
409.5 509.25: 3.09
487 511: 3.45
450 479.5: 2.92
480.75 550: 3.17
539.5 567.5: 2.03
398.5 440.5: 3.19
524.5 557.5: 2.52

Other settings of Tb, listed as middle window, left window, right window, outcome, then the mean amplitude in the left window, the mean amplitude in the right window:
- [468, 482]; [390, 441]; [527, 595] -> -1.4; 3.25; 2.6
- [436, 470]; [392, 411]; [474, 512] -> 8.0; 3.34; 3.42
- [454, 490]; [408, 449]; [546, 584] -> -3.9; 3.03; 2.37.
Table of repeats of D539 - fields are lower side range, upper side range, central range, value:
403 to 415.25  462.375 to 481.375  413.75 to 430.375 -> 0.05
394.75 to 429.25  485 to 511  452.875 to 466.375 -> 2.69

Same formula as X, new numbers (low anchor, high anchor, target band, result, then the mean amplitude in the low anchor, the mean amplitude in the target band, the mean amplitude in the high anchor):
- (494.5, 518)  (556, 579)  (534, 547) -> 0.09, 3.48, 2.63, 2.38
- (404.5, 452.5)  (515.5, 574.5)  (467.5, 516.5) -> -0.23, 2.98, 3.41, 2.56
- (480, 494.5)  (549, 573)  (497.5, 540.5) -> -0.17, 3.39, 3.28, 2.06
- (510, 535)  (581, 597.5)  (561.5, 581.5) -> 0.16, 3.28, 2.68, 3.06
